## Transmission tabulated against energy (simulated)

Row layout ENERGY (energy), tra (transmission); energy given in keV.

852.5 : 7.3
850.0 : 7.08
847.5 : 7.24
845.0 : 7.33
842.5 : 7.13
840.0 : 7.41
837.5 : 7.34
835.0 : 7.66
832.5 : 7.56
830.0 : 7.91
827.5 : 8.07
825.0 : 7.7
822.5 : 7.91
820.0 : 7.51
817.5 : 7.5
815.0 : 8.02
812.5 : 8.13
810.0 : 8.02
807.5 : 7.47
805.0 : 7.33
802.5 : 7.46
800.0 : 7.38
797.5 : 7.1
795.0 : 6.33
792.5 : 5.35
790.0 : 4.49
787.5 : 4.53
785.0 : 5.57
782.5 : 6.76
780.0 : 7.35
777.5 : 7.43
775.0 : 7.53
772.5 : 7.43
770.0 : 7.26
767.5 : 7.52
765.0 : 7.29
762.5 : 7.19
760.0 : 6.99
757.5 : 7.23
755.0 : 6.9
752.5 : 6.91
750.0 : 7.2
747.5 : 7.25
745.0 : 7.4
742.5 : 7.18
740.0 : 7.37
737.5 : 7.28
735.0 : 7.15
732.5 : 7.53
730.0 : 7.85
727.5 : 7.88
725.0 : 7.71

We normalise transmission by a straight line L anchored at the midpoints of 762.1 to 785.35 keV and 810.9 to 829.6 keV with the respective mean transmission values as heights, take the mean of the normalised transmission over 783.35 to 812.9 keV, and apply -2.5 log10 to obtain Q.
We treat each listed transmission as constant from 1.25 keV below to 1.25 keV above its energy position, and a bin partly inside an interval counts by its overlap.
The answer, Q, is 0.15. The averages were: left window 7.19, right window 7.84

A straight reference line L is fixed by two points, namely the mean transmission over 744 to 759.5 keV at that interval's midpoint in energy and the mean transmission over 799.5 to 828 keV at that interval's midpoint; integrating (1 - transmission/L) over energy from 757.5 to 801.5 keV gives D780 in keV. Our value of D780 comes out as 4.1 keV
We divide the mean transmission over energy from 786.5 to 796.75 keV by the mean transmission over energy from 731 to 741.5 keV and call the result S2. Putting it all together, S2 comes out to 0.72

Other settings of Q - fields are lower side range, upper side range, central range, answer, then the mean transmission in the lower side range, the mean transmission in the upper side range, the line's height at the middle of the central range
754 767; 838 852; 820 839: -0.071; 7.15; 7.25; 7.23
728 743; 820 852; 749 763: 0.058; 7.43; 7.52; 7.45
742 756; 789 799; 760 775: -0.109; 7.14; 5.89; 6.63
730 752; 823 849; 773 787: 0.088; 7.31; 7.54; 7.41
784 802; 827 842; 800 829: -0.143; 5.89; 7.61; 6.78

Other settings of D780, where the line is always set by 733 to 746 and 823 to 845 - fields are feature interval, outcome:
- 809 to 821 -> -0.5 keV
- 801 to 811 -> -0.1 keV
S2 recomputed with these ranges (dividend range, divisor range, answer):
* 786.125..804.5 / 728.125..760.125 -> 0.84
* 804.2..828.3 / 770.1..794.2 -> 1.23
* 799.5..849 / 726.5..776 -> 1.04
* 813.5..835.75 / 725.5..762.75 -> 1.06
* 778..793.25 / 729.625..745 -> 0.78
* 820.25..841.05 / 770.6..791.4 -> 1.20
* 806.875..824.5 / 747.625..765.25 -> 1.10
